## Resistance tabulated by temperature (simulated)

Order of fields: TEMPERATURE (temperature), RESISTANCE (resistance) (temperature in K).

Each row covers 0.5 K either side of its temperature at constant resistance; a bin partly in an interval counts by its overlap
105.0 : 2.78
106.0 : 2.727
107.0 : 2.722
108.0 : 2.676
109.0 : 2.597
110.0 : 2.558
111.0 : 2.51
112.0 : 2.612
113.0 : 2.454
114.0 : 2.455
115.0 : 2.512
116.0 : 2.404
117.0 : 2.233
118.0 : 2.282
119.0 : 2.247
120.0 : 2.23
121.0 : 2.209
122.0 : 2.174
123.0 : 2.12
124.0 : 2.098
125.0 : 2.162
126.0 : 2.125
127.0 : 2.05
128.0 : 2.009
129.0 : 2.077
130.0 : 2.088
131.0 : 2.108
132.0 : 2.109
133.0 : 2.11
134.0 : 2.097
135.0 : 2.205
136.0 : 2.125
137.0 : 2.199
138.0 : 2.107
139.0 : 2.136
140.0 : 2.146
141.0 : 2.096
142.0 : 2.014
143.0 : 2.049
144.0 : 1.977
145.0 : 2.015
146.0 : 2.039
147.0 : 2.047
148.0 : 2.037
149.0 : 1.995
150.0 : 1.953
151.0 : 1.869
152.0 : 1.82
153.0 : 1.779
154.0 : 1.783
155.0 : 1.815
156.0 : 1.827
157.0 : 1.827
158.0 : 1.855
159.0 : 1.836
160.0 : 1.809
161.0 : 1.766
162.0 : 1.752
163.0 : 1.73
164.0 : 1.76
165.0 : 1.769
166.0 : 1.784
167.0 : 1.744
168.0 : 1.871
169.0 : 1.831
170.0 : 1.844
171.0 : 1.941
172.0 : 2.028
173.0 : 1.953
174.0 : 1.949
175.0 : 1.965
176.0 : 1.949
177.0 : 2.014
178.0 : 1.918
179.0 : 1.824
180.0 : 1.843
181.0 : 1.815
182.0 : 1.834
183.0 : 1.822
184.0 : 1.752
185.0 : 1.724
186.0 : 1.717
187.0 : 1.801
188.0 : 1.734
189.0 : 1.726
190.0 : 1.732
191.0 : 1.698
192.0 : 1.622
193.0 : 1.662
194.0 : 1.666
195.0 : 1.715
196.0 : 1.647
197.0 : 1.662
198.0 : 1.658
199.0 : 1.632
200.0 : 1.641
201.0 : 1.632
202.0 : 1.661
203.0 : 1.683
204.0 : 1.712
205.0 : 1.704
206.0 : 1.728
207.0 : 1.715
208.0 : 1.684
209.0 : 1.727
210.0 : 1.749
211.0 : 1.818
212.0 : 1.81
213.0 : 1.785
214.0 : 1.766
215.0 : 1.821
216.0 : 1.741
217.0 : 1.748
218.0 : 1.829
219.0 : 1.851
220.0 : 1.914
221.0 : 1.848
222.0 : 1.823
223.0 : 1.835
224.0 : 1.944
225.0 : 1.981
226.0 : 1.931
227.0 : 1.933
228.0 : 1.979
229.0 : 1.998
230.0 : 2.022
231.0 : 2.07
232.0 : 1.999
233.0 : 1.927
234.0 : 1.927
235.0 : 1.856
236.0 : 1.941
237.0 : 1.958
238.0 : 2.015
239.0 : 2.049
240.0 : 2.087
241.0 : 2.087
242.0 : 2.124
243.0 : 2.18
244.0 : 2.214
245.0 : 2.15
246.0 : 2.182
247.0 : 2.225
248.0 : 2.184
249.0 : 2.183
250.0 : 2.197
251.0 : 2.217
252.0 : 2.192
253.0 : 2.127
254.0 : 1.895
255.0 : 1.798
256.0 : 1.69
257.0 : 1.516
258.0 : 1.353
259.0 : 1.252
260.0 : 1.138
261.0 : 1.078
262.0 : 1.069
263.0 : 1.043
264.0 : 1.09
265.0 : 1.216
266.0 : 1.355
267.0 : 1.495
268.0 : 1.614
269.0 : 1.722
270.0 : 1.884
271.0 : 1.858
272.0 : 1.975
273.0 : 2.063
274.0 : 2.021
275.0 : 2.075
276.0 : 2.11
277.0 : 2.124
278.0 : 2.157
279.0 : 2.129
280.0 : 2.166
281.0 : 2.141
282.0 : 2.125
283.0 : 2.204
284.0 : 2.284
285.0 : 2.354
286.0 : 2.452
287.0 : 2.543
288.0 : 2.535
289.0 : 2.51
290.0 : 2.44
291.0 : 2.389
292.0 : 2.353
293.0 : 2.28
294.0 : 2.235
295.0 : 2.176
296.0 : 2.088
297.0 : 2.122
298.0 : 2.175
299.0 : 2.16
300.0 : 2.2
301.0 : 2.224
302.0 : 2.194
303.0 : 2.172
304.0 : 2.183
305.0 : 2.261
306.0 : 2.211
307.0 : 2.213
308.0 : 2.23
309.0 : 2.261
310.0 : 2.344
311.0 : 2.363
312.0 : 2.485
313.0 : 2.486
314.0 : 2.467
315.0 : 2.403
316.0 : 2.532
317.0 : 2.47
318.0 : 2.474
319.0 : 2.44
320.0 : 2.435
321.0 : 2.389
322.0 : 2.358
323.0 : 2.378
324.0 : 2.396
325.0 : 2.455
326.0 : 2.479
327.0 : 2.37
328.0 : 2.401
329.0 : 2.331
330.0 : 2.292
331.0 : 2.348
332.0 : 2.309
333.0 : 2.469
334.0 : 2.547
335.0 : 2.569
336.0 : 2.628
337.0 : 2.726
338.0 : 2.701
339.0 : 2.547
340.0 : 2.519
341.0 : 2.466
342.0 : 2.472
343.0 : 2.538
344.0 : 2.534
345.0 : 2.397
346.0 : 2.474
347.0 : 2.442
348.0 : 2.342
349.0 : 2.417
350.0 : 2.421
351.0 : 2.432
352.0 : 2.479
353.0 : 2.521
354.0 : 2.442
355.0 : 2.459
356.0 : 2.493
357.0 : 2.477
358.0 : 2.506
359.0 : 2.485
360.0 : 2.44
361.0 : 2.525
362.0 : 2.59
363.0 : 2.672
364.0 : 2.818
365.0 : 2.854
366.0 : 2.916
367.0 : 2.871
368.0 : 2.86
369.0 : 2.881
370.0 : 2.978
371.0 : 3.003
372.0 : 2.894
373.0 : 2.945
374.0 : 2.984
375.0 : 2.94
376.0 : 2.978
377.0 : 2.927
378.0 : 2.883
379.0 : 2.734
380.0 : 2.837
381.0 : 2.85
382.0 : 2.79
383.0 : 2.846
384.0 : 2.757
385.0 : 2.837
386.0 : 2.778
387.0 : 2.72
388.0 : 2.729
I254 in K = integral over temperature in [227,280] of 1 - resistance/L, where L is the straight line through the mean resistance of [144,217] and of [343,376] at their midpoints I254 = 6.8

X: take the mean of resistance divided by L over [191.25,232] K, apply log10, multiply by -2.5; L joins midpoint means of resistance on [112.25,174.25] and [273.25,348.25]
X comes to 0.21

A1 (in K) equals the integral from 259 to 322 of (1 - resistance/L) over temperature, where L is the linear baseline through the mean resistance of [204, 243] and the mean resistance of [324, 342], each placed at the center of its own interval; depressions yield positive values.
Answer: 4.5 K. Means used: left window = 1.89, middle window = 2.1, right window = 2.48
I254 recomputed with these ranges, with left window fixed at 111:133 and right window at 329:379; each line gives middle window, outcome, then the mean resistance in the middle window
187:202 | 4.30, 1.68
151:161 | 2.06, 1.82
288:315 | 2.63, 2.28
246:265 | 5.97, 1.68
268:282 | 2.62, 2.02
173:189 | 3.33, 1.84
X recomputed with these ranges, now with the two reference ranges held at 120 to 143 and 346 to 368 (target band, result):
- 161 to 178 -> 0.17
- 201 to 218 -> 0.29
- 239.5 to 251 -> 0.08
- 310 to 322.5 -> 0.02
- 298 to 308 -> 0.12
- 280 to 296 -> 0.05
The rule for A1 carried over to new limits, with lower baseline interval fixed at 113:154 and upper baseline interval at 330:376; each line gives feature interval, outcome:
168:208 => 8.2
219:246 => 4.0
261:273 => 4.6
